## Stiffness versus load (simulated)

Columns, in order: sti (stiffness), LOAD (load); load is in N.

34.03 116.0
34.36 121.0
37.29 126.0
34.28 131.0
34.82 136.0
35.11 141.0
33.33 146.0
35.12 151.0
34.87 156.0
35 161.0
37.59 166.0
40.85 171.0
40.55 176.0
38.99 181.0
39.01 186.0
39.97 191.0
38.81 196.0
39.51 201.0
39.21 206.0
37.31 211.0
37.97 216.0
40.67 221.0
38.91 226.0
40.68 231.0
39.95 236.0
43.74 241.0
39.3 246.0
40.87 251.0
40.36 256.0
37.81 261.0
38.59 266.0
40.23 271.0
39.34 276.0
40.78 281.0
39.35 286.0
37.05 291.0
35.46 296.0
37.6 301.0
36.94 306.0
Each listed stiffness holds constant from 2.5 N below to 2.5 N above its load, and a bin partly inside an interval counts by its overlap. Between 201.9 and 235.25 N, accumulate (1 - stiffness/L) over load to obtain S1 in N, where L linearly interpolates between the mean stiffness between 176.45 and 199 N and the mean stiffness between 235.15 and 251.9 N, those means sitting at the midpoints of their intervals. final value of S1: 0.9 N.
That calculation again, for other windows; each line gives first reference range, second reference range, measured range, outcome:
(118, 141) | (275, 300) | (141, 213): -3.32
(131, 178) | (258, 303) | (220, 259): -2.86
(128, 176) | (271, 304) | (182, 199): -1.21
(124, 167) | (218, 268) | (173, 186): -0.98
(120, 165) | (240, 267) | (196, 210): -0.49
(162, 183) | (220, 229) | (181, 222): 0.49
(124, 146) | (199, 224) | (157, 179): -0.90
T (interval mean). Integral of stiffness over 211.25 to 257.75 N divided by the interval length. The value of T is 40.1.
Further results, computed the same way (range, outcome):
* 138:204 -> 37.6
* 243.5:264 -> 39.6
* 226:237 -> 40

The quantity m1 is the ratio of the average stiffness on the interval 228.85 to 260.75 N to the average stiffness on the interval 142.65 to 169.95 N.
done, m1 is 1.1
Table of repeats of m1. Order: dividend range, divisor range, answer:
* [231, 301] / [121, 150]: 1.13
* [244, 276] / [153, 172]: 1.08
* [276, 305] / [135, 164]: 1.10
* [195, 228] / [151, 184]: 1.03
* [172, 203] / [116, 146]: 1.13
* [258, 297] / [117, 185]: 1.07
